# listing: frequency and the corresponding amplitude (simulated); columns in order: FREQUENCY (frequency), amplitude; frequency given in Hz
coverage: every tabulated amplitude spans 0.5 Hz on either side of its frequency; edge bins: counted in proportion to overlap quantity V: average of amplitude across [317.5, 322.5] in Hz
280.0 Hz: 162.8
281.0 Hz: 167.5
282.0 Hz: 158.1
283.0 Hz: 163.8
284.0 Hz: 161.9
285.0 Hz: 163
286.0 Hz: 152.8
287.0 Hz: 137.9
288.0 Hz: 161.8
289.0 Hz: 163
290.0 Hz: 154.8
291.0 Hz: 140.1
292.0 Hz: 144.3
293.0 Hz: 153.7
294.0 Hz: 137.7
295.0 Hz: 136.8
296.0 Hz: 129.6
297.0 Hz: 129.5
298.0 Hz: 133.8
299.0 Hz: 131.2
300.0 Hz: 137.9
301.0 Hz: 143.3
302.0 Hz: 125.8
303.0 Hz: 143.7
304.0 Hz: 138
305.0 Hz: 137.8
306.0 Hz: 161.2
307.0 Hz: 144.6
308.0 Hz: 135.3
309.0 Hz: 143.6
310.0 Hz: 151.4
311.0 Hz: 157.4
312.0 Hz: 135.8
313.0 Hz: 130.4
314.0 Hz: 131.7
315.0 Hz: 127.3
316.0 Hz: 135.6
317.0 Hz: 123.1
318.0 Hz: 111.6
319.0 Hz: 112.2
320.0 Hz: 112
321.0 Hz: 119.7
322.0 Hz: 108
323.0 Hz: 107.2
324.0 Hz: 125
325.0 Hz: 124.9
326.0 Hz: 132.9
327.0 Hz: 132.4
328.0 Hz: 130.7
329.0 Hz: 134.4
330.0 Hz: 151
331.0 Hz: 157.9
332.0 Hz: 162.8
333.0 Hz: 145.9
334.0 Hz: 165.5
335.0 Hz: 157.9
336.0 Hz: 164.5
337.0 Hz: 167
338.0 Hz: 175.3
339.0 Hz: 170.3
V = 113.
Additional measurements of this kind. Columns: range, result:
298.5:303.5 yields 136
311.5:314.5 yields 133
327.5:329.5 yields 133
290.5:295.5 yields 143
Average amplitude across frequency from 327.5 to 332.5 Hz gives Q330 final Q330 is 147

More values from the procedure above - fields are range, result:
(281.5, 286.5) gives 160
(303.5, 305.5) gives 138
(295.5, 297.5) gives 130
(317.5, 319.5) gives 112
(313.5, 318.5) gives 126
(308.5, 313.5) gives 144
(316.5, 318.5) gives 117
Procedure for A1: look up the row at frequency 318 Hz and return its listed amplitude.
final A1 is 111.6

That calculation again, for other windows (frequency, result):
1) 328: 130.7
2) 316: 135.6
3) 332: 162.8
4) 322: 108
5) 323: 107.2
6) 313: 130.4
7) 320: 112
